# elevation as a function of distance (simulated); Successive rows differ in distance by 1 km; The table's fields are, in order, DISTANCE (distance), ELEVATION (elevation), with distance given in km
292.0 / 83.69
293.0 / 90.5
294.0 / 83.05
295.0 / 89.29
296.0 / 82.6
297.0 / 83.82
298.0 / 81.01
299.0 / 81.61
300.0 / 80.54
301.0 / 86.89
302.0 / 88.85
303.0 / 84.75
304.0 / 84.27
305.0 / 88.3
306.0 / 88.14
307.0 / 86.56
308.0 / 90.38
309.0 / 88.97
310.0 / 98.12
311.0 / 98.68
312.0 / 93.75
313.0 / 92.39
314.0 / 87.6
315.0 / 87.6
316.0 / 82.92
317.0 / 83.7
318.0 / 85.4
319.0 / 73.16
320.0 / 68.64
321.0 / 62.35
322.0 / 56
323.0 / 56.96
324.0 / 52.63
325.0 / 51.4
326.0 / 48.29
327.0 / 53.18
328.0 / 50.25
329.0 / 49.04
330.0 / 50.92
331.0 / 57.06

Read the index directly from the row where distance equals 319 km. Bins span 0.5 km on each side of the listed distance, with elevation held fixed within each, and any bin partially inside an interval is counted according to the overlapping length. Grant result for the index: 73.16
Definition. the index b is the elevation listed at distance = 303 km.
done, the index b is 84.75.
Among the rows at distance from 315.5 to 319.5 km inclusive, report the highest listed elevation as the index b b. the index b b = 85.4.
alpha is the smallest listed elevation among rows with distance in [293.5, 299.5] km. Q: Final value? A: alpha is 81.01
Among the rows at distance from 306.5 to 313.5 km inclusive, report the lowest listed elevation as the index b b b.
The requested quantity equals 86.56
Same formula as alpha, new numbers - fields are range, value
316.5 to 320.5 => 68.64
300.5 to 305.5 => 84.27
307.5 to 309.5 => 88.97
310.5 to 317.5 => 82.92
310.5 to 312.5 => 93.75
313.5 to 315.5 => 87.6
